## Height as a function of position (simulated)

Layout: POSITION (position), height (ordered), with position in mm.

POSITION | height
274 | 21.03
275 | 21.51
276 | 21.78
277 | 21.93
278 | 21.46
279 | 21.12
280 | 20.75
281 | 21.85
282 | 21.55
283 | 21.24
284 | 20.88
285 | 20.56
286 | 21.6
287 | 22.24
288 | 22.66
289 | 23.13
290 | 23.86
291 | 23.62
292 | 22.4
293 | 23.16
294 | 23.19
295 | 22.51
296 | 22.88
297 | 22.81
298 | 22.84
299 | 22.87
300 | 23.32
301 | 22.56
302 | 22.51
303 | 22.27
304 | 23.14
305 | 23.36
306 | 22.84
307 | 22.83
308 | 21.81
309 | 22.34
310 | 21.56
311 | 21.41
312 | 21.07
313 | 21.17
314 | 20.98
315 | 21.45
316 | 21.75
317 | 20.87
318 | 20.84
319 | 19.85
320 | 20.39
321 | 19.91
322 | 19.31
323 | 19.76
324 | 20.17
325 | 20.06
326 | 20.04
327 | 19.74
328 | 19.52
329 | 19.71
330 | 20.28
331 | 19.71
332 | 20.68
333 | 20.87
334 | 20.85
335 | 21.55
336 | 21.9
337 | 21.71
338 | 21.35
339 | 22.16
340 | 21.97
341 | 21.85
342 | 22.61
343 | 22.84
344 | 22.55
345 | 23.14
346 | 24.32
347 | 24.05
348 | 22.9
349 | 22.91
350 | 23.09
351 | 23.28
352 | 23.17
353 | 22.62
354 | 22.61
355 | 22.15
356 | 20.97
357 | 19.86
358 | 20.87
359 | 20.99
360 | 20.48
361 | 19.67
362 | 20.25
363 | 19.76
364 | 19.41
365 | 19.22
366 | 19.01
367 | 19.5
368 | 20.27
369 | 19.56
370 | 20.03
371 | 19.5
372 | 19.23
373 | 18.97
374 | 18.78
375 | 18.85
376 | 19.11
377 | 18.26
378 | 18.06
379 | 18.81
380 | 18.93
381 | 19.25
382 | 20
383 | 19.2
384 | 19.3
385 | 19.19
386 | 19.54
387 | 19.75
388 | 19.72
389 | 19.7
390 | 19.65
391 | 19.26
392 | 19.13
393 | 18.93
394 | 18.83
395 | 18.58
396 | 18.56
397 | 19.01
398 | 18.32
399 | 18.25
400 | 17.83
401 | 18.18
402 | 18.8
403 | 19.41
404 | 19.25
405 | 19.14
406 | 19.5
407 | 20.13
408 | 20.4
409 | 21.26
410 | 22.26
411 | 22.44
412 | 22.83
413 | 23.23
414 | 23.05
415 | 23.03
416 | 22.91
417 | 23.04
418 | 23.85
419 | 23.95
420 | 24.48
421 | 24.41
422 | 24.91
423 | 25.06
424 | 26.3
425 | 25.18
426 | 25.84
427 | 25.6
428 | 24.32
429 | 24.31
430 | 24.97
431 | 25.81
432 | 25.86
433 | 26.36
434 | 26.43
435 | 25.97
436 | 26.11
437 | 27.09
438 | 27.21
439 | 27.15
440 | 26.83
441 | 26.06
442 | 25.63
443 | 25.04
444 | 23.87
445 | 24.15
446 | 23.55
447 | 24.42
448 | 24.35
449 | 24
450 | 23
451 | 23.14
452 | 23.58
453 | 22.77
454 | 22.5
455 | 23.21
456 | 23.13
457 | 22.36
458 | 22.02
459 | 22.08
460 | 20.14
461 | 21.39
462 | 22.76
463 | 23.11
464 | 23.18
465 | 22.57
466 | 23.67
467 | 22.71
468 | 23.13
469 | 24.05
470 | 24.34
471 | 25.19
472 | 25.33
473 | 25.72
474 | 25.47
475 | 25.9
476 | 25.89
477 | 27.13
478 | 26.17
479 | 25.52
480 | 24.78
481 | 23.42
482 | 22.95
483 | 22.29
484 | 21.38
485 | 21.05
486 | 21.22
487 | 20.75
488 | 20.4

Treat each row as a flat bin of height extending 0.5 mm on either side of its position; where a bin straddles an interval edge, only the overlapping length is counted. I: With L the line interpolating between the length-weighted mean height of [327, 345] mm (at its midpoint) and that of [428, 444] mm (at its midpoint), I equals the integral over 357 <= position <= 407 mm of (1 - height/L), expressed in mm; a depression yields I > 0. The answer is 8.8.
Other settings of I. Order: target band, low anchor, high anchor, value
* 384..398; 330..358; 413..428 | 2.6 mm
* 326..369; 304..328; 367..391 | -2.4 mm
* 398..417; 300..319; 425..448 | 3.1 mm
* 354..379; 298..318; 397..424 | 2.4 mm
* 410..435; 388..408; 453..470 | -4.9 mm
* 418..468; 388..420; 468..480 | -2.6 mm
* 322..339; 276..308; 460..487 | 1.6 mm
